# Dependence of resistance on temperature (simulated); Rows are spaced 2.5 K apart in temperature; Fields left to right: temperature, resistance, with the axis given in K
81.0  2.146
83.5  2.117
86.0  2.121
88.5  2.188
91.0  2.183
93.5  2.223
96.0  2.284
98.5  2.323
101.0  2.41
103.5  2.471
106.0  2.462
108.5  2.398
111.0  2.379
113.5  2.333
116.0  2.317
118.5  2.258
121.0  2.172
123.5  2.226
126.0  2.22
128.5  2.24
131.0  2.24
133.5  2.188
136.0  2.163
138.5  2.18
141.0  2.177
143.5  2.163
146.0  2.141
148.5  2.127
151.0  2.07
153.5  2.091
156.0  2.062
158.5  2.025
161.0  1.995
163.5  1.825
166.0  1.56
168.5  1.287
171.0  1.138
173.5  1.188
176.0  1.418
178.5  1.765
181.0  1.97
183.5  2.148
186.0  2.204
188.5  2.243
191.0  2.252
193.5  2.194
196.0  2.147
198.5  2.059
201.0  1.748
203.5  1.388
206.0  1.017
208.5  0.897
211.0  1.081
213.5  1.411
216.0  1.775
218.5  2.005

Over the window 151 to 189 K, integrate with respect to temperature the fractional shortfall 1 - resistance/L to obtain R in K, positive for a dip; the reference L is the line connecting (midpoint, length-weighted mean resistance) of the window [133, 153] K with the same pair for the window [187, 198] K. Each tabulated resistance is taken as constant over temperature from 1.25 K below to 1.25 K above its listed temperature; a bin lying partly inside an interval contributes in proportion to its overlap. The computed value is 6.6 K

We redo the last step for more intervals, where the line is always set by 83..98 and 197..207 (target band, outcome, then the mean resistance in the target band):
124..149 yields -3.1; 2.19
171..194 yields -2.7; 1.88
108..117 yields -1.2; 2.35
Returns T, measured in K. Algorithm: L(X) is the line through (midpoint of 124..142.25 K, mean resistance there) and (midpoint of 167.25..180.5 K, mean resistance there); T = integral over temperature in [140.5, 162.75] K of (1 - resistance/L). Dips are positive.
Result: -3.1 K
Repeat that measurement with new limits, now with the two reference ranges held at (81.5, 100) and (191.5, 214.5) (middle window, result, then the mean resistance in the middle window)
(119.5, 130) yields -1.1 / 2.22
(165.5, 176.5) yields 2.9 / 1.29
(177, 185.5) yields -1.4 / 1.97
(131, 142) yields -1.3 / 2.18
